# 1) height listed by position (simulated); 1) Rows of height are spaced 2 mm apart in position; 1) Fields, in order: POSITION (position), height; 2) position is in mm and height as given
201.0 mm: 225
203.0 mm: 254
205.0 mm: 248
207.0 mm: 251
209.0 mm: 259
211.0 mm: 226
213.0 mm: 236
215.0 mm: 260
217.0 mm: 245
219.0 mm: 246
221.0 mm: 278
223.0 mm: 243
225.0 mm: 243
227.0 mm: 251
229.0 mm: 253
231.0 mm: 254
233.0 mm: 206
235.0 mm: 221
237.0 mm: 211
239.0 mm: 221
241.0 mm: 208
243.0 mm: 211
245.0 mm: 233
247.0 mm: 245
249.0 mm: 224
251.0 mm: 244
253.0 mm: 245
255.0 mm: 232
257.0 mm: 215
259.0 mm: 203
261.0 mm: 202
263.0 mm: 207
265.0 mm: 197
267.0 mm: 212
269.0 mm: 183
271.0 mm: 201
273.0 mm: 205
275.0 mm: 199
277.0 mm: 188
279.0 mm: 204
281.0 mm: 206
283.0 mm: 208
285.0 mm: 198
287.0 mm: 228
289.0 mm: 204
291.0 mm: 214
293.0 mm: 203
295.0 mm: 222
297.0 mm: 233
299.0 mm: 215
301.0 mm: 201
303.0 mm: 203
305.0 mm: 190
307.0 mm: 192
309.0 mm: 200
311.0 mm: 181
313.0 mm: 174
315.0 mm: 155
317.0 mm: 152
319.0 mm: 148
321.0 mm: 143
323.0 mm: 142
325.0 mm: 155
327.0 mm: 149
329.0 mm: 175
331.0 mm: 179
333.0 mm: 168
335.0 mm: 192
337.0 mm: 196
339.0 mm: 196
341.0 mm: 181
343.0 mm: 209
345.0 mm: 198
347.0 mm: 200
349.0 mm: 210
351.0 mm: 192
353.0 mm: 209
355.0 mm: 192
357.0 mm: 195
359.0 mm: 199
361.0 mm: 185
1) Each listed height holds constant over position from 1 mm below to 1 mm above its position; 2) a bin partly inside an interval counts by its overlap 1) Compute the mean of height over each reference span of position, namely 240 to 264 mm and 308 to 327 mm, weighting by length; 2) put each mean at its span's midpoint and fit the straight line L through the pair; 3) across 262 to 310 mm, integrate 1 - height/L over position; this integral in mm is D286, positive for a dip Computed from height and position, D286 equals -3.9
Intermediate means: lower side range 222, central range 205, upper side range 160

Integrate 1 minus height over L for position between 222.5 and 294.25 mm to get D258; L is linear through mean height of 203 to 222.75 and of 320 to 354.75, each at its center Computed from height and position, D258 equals 2.6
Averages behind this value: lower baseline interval 250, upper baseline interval 182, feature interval 217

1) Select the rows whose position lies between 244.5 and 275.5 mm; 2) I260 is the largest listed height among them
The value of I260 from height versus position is 245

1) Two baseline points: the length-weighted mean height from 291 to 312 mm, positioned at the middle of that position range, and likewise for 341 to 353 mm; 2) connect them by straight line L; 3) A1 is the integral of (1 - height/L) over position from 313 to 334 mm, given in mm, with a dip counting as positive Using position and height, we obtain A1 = 4.7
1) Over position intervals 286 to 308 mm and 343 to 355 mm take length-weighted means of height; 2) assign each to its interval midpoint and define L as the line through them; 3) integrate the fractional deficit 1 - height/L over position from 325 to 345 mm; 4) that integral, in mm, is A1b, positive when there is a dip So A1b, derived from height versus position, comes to 2.1 mm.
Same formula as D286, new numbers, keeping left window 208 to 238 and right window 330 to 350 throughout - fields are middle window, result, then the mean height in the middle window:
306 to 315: 1.0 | 183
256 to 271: 1.5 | 203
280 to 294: 0.4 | 209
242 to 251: 0.1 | 230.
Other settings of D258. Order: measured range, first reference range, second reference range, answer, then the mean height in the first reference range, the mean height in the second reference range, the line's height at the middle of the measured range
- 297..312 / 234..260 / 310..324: -2.77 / 224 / 156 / 169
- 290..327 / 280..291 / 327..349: 3.14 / 209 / 188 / 200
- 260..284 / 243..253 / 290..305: 2.41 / 235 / 211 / 223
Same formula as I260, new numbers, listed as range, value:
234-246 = 233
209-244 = 278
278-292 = 228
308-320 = 200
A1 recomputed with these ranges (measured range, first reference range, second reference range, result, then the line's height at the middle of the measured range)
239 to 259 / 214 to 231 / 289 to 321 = 0.49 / 233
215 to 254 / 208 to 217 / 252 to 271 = -1.20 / 229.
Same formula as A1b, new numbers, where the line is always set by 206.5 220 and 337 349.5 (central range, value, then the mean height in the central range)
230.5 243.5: 1.1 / 218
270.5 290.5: 1.5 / 204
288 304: 0.3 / 212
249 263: 0.5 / 222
